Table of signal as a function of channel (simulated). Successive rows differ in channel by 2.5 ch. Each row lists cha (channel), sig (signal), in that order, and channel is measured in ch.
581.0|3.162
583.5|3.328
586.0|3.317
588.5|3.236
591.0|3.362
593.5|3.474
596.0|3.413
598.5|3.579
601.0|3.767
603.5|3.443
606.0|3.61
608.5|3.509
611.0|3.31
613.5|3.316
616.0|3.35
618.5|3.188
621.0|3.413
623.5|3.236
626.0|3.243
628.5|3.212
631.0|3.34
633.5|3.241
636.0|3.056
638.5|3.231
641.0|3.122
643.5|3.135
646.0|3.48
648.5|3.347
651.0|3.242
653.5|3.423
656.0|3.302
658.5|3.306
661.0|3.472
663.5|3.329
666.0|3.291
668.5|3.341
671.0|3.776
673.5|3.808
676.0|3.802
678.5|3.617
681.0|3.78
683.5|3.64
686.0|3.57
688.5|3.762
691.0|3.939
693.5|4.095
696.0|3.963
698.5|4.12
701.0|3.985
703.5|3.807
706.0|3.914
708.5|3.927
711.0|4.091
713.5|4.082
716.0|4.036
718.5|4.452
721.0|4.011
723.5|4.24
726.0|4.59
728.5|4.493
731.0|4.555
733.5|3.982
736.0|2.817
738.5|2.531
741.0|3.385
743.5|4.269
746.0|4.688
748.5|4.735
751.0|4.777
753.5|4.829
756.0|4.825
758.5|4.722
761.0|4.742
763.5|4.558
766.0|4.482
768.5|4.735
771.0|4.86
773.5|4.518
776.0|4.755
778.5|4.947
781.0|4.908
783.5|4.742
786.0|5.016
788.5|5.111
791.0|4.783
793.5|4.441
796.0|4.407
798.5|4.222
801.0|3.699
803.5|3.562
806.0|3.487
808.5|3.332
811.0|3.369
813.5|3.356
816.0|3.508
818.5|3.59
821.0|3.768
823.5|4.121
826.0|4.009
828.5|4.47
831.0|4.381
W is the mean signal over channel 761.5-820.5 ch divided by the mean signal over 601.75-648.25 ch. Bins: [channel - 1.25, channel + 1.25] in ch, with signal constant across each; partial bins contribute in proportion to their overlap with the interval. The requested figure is 1.29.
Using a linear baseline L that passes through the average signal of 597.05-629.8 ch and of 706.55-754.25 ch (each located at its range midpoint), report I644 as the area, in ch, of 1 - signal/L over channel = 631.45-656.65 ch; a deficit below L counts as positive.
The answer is 2.30 ch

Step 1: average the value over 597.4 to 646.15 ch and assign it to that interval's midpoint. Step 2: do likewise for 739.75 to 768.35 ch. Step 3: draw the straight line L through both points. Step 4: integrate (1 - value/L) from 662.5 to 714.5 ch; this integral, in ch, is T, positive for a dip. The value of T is 2.1 ch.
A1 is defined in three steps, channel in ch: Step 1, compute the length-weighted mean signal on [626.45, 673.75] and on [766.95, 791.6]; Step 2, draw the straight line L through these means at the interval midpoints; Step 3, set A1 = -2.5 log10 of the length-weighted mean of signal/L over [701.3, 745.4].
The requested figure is 0.06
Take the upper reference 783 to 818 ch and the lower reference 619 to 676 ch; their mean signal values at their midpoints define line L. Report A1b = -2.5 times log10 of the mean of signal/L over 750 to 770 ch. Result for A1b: -0.22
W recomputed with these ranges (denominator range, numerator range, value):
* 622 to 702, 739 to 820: 1.24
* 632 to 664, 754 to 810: 1.37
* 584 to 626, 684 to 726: 1.18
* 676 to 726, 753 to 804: 1.17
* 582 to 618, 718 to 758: 1.23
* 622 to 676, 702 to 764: 1.26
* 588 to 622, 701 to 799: 1.28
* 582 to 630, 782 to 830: 1.20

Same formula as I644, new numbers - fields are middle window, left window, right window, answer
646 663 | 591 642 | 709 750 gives 1.1 ch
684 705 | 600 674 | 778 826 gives -1.6 ch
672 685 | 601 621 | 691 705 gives 0.4 ch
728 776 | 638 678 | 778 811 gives -3.8 ch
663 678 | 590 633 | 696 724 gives 0.9 ch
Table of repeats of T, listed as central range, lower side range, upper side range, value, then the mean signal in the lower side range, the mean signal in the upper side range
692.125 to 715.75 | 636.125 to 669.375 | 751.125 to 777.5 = -0.3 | 3.3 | 4.71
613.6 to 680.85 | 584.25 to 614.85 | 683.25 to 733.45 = 6.4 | 3.44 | 4.07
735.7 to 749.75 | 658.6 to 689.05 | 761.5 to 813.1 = 1.0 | 3.58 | 4.38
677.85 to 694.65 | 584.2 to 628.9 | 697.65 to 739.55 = 0.2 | 3.39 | 3.98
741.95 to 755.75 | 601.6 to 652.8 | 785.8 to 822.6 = -3.3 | 3.31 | 3.95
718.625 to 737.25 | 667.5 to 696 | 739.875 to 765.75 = 0.7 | 3.75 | 4.56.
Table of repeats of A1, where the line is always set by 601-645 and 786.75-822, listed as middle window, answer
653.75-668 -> 0.028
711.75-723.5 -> -0.147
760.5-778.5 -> -0.226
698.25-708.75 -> -0.104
